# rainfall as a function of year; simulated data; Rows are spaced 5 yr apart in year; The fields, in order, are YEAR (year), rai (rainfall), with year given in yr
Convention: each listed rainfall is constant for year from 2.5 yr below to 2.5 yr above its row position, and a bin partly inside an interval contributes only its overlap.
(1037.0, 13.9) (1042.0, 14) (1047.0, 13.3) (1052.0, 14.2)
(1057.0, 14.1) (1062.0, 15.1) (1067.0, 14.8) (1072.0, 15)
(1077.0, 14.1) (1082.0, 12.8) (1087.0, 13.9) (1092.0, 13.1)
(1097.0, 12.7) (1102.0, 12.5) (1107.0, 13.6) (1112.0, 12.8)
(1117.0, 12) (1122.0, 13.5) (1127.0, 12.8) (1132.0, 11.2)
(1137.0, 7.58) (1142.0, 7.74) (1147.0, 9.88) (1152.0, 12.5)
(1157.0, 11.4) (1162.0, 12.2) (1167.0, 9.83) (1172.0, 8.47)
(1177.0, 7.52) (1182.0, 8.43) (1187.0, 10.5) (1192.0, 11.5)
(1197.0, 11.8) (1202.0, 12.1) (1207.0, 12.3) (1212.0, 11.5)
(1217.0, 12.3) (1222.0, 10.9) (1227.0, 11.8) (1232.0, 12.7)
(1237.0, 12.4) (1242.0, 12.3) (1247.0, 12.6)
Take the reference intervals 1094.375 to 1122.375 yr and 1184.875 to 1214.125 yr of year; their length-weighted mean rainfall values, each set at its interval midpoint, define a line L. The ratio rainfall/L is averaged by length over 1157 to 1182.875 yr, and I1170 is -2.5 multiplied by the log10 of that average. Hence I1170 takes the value 0.25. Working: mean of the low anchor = 12.8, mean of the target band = 9.55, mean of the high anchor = 11.6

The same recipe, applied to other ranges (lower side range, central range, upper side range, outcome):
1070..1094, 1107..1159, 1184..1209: 0.14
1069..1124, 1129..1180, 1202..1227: 0.26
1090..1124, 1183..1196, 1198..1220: 0.13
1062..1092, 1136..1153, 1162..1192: 0.17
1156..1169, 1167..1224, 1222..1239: 0.10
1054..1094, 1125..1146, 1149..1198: 0.21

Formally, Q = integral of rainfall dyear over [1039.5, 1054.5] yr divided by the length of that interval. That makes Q 13.8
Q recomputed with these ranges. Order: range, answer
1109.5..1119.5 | 12.4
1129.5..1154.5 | 9.78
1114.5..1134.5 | 12.4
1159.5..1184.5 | 9.29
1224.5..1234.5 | 12.2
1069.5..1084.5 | 14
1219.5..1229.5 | 11.3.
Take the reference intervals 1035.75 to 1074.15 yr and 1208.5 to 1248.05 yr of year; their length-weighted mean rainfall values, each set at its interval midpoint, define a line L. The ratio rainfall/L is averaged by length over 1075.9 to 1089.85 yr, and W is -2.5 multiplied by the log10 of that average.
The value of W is 0.032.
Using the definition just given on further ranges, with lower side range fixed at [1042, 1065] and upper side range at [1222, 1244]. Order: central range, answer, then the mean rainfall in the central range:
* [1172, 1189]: 0.41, 8.72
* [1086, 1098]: 0.04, 13.2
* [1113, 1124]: 0.06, 12.7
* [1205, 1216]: 0.04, 11.9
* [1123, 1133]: 0.08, 12.3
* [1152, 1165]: 0.10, 11.9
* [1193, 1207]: 0.05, 12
